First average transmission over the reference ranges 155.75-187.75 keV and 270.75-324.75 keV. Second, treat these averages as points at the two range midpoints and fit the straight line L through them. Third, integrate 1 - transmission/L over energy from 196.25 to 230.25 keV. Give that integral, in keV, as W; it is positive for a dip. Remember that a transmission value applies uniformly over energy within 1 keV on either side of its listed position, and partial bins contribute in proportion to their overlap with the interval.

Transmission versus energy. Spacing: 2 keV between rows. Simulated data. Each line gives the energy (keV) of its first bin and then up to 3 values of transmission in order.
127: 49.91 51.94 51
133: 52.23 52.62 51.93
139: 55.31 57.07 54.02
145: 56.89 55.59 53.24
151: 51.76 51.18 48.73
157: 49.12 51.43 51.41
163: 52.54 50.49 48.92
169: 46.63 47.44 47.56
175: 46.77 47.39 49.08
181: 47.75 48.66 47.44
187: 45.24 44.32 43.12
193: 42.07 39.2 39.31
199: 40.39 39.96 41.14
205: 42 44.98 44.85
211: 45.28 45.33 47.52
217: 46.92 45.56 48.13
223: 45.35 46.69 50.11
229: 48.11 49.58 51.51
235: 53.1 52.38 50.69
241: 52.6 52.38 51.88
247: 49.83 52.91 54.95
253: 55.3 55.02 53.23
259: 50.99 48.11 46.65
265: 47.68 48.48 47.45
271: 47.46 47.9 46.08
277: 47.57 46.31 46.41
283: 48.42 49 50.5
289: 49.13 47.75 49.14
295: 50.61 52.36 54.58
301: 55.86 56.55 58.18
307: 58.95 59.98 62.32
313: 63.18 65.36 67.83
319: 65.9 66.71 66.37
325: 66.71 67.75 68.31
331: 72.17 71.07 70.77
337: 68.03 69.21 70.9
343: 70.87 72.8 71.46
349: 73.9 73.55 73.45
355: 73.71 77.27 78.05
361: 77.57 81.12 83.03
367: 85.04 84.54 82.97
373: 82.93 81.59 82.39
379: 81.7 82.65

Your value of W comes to 3.96 keV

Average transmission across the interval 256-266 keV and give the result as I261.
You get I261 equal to 49.3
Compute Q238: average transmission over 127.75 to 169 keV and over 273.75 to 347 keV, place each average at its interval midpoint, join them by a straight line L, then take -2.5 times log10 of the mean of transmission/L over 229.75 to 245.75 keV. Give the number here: 0.096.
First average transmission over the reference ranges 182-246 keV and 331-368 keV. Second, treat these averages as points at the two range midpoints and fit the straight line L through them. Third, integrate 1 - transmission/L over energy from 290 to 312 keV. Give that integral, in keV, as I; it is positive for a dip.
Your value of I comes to 3.2 keV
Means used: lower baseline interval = 46.4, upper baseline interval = 74.5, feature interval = 55.1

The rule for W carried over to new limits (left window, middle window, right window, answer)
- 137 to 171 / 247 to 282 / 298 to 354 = 6.7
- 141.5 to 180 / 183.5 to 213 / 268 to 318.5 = 4.8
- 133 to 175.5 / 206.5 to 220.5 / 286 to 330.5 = 2.2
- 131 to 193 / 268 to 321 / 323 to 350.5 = 9.4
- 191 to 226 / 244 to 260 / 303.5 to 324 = -0.4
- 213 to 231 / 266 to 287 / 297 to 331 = 3.3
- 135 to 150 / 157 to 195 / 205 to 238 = 3.1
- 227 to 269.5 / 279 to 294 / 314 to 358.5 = 2.8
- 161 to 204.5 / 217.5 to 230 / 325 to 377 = 1.3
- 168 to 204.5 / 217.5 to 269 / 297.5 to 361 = 3.2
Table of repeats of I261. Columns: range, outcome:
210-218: 46.3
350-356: 73.6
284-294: 49.1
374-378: 82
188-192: 43.7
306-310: 59.5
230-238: 51.6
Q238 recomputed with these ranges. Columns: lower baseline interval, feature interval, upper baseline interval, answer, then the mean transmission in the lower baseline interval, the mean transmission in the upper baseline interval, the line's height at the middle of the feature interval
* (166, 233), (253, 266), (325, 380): 0.13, 45.6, 75.6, 57.4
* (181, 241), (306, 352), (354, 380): 0.07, 46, 80.9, 72.4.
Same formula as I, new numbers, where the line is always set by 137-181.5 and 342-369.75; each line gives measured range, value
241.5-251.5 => 1.63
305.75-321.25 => 1.68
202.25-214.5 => 2.84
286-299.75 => 3.62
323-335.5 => 0.71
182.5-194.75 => 2.27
